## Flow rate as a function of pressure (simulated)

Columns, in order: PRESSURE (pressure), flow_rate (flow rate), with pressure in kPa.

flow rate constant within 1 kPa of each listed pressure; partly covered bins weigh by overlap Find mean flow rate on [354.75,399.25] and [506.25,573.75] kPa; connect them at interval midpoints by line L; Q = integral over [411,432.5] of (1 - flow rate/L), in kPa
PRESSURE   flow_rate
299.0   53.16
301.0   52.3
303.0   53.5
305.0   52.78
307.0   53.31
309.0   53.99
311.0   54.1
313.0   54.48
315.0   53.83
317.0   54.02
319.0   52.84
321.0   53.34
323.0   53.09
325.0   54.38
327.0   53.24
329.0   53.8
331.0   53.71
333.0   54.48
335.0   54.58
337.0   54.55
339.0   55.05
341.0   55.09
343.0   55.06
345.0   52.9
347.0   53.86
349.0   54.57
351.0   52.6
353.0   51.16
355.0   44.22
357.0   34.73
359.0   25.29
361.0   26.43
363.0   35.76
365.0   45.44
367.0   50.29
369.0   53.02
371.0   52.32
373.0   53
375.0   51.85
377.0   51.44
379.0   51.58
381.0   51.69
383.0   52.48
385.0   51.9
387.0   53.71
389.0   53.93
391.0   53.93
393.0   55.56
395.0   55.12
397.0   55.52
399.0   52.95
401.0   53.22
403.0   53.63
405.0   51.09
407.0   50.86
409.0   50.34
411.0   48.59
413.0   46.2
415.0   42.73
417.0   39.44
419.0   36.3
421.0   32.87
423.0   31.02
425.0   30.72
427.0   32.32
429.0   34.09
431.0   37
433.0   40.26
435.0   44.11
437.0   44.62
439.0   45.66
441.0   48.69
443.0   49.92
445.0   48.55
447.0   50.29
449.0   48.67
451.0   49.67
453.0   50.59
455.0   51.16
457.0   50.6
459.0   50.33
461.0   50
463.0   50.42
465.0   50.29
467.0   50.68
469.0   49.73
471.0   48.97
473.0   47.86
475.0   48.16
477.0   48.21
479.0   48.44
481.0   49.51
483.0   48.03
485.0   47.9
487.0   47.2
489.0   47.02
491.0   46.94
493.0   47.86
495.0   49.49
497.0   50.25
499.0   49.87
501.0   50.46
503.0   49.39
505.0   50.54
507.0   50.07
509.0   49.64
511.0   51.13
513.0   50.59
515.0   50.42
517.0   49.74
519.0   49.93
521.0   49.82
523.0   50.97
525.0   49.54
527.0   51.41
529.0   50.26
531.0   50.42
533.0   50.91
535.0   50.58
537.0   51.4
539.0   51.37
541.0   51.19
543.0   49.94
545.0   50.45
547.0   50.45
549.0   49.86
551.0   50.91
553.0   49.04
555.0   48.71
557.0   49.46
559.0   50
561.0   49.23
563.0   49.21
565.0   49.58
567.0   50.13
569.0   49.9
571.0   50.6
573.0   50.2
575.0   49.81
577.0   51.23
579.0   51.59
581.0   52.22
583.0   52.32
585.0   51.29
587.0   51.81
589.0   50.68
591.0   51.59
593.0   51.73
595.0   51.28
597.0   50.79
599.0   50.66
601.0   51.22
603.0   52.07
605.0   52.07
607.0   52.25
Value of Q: 5.2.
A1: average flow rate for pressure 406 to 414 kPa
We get 49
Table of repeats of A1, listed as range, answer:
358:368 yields 36.6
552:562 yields 49.3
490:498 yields 48.6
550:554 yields 50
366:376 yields 52.1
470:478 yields 48.3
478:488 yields 48.2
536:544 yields 51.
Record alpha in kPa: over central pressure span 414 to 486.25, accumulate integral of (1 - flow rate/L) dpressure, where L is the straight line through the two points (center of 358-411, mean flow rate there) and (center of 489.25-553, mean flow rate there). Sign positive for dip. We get 6.8 kPa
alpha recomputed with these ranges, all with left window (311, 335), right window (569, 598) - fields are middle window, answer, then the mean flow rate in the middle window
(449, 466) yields 0.7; 50.3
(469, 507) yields 2.5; 48.7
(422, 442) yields 5.3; 38.8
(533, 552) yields 0.3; 50.7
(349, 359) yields 1.7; 44.5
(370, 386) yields 0.4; 52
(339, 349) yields -0.1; 54.3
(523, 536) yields 0.3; 50.6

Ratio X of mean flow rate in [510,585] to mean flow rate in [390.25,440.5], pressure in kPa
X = 1.1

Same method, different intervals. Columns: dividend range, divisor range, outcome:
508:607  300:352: 0.94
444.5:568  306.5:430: 1.02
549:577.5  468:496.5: 1.03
